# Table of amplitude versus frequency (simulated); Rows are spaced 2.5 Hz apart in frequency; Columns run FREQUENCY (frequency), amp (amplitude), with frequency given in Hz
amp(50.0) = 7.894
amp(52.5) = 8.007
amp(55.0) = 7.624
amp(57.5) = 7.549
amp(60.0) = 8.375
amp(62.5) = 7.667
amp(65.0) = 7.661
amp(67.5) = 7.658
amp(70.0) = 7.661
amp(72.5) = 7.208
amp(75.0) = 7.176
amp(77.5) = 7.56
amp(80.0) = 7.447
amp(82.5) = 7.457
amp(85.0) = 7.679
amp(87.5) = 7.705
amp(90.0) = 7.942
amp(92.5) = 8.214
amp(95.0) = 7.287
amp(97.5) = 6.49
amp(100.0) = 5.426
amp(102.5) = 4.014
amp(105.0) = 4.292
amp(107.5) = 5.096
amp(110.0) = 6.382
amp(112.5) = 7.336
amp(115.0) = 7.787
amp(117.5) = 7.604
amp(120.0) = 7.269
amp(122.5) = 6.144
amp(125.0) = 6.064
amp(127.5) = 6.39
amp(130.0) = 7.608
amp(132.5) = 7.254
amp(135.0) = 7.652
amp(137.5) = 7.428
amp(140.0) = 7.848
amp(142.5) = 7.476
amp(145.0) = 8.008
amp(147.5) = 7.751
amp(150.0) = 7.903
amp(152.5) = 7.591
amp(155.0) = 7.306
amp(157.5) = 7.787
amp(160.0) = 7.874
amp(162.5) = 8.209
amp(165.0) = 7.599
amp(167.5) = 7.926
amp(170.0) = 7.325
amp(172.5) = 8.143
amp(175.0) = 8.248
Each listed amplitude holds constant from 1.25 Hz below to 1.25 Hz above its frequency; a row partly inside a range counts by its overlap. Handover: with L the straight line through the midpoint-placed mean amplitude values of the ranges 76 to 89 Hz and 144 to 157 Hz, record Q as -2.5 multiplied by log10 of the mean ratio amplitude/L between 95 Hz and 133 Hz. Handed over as 0.199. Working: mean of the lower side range 7.57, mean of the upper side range 7.71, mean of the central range 6.36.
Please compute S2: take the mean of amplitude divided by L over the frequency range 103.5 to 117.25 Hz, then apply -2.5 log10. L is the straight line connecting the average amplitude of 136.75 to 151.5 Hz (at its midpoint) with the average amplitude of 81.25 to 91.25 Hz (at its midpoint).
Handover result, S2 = 0.23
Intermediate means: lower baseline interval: 7.7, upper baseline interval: 7.74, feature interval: 6.24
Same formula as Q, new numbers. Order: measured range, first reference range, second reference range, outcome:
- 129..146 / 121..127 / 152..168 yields -0.13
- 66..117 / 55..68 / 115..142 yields 0.09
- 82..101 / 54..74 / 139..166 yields 0.06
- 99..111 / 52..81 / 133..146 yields 0.46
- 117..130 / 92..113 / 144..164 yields -0.01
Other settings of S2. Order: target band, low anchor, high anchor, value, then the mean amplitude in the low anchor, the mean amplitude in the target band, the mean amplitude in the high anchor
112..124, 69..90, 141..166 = 0.064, 7.51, 7.2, 7.75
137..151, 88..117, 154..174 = -0.057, 6.45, 7.75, 7.78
